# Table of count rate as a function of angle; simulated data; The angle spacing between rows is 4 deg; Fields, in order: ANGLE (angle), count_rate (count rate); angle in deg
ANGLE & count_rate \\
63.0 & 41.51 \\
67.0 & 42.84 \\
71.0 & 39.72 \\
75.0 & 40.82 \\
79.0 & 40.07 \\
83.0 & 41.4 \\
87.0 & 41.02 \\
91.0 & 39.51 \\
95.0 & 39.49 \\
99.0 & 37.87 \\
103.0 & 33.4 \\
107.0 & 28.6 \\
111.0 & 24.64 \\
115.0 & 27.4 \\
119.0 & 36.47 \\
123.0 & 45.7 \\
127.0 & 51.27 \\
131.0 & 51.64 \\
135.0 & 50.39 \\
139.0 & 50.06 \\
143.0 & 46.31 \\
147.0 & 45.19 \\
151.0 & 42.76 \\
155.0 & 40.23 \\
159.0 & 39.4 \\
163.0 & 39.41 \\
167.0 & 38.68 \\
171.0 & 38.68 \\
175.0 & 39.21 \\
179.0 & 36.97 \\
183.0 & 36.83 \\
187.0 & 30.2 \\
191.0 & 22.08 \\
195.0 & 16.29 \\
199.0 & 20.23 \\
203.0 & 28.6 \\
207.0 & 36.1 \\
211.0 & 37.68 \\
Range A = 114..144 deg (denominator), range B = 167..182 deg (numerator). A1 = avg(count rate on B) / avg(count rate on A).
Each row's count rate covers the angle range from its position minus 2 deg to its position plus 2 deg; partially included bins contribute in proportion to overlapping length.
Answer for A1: 0.8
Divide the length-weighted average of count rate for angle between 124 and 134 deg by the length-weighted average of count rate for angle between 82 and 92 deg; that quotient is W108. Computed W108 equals 1.25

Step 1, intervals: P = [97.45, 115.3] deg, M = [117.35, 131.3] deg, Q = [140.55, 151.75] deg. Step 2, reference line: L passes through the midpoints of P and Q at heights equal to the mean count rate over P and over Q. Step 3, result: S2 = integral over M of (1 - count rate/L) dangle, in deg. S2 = -3.2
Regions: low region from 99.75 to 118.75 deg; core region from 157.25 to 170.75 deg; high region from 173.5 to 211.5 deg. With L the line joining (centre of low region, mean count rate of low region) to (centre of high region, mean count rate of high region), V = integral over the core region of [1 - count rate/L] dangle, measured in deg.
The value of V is -4.12 deg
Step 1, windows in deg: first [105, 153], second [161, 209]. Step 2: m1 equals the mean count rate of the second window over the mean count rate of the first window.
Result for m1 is 0.77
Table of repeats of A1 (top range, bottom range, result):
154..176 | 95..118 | 1.25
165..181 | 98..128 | 1.09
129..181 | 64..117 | 1.17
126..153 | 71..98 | 1.20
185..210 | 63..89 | 0.64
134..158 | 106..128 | 1.29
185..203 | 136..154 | 0.50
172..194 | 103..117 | 1.17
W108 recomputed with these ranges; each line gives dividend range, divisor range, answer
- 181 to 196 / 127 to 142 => 0.54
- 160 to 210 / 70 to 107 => 0.83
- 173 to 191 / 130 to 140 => 0.68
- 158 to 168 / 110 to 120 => 1.34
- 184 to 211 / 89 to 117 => 0.82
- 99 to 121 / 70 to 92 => 0.76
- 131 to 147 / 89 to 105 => 1.30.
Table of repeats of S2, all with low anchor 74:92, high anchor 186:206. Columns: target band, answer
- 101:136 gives -3.6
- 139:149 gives -4.8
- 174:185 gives -4.7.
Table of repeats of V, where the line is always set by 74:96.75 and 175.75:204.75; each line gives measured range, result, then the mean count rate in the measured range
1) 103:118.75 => 3.60 deg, 28.8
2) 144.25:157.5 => -4.17 deg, 42.8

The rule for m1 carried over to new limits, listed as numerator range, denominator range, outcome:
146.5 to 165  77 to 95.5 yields 1.02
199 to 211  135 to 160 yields 0.70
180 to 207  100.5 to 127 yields 0.79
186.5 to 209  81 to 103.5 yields 0.65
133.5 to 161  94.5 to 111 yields 1.35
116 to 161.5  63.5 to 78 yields 1.09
